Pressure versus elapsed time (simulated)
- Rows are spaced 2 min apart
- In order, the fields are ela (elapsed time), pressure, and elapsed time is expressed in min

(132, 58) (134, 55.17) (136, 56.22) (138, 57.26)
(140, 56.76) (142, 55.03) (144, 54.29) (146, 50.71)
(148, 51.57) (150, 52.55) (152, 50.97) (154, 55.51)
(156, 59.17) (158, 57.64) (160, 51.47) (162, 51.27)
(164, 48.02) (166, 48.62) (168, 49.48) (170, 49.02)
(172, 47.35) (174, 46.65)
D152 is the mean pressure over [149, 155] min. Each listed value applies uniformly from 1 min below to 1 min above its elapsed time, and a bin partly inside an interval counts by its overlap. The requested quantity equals 53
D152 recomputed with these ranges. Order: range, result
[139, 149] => 53.7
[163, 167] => 48.3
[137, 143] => 56.3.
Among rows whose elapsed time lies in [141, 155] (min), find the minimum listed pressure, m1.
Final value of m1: 50.71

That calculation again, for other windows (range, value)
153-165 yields 48.02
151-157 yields 50.97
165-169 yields 48.62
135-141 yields 56.22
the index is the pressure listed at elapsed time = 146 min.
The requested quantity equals 50.71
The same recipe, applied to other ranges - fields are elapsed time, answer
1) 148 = 51.57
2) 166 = 48.62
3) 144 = 54.29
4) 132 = 58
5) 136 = 56.22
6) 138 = 57.26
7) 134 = 55.17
